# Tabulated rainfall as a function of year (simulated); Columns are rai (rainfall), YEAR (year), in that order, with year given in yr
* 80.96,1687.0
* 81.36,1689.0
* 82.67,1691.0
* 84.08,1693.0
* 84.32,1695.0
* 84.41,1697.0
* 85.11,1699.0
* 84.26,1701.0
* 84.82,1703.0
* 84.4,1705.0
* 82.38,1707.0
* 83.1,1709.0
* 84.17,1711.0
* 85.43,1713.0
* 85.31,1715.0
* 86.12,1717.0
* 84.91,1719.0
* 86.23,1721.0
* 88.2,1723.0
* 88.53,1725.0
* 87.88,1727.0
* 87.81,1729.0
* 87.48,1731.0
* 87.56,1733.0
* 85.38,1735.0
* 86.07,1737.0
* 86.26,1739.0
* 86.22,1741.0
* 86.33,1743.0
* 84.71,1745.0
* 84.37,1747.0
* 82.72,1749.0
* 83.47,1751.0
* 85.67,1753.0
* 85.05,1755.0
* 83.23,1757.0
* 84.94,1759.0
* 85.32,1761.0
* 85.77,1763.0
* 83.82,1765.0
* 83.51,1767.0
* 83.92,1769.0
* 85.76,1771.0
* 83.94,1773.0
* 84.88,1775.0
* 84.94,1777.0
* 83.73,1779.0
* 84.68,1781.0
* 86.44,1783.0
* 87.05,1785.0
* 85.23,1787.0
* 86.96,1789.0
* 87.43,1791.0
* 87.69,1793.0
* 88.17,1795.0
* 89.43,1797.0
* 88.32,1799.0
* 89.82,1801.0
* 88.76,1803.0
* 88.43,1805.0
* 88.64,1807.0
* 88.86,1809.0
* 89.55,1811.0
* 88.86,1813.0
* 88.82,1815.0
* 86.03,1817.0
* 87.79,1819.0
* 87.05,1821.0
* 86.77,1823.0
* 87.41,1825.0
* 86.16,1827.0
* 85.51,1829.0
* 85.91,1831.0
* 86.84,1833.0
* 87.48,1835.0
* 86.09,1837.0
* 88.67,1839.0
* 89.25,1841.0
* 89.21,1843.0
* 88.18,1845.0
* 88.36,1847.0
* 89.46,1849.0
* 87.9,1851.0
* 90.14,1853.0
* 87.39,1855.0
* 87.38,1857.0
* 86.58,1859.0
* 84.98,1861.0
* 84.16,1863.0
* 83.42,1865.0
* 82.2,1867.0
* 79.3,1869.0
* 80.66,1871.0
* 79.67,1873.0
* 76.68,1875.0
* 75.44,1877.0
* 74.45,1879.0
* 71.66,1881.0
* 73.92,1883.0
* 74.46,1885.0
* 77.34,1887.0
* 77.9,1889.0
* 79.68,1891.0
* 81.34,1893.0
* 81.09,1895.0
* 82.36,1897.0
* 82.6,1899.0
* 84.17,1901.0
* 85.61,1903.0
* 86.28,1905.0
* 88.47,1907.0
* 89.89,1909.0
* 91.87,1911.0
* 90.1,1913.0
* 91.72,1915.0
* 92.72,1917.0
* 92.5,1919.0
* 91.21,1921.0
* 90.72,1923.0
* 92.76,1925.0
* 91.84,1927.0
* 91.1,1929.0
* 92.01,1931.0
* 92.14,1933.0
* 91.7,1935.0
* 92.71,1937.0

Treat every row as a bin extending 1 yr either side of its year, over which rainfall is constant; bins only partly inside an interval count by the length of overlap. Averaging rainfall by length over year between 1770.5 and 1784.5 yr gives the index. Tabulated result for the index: 85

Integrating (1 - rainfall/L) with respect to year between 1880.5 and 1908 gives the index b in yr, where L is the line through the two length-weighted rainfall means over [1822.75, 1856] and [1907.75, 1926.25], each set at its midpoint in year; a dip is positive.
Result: 2.96 yr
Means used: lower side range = 87.7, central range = 80.7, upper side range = 91.5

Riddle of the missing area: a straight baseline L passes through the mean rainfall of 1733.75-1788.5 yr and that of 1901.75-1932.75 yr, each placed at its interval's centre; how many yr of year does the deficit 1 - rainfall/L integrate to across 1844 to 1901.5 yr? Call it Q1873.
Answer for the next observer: 4.6 yr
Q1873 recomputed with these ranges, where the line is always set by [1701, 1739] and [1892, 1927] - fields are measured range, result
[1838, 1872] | 0.4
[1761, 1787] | 0.5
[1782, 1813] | -0.5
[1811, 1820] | -0.1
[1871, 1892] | 2.7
